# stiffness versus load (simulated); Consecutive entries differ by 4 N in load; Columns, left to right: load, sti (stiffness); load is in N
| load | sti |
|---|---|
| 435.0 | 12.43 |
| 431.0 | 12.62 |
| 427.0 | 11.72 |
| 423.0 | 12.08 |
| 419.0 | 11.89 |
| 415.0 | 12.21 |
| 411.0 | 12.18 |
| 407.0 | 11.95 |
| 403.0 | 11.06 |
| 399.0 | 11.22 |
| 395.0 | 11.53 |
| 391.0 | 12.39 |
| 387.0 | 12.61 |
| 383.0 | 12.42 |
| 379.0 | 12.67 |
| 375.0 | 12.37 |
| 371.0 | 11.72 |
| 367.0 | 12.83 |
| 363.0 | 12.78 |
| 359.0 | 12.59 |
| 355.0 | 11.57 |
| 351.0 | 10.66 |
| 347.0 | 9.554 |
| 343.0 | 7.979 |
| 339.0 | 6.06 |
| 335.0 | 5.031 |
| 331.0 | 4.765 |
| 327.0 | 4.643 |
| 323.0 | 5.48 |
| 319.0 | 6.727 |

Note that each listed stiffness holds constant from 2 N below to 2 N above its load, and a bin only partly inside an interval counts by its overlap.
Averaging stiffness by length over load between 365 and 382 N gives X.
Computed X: 12.4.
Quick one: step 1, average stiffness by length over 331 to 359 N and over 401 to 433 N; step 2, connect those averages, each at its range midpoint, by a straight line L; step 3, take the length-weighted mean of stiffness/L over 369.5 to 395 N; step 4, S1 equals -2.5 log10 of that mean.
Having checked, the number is -0.195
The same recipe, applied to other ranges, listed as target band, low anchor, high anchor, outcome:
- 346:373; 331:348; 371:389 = -0.23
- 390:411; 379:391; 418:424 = 0.06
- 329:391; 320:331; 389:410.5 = -0.25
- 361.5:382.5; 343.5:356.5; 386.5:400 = -0.13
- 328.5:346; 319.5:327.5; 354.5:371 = 0.29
